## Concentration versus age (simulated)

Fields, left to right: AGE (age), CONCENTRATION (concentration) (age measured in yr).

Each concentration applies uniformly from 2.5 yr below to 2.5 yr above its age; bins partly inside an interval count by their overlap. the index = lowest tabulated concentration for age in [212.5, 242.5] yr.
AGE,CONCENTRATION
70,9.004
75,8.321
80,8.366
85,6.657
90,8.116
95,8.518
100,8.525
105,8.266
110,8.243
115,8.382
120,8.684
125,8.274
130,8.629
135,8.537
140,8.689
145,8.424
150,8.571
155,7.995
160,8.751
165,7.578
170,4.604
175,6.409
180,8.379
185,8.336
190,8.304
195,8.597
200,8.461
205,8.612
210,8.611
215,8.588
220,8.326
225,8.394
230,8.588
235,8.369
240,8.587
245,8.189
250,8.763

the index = 8.326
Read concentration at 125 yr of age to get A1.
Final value 8.274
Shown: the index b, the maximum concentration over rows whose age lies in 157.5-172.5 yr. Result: 8.751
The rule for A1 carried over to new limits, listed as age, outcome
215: 8.588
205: 8.612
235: 8.369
